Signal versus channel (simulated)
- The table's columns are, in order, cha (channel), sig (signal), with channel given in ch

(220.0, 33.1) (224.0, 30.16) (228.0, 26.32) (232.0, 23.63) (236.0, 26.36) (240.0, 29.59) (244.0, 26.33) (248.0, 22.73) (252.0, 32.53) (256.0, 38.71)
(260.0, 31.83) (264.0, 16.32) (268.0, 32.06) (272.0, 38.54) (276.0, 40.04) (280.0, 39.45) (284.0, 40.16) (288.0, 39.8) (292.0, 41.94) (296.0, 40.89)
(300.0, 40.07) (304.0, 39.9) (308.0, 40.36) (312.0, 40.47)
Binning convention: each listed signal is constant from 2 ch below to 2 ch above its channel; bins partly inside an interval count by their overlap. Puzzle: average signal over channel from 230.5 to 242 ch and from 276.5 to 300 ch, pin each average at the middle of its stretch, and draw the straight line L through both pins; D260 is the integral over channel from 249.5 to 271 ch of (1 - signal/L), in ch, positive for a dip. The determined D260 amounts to 1.5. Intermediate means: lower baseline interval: 26.7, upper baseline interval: 40.4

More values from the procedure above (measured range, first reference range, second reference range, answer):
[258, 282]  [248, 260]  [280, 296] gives 2.4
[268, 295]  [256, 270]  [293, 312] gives -4.3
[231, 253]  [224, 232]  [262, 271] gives -0.4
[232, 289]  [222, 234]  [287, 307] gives 2.3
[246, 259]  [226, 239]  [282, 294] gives 0.0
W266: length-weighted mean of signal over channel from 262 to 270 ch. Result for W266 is 24.2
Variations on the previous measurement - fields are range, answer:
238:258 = 30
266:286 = 38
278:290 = 39.8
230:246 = 26.5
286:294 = 40.9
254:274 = 31.5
